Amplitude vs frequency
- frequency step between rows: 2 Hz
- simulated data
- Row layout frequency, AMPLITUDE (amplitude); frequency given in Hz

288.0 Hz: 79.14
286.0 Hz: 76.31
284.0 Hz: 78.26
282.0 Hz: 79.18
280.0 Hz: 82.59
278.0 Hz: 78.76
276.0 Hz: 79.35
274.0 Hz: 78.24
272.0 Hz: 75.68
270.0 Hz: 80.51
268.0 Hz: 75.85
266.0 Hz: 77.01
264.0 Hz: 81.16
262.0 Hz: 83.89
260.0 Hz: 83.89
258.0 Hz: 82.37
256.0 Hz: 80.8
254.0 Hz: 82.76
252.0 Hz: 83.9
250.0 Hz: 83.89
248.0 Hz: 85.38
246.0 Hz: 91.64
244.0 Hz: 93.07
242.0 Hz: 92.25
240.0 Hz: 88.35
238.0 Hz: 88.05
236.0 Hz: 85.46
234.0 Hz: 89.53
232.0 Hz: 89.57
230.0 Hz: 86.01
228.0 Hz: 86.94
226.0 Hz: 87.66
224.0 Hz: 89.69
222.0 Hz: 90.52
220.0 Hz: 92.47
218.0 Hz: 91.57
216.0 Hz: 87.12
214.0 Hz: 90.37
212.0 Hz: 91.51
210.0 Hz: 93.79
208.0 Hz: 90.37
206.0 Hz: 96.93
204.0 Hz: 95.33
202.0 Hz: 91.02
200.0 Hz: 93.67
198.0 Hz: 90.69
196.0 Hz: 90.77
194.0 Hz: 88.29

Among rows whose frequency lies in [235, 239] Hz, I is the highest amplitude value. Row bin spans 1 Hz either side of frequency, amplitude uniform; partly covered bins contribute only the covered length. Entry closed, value 88.05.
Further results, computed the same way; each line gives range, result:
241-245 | 93.07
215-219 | 91.57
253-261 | 83.89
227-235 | 89.57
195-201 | 93.67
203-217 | 96.93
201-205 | 95.33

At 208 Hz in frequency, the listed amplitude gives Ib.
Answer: 90.37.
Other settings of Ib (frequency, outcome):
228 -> 86.94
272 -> 75.68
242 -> 92.25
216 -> 87.12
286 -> 76.31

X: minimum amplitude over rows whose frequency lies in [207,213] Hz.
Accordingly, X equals 90.37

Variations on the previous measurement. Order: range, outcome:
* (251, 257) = 80.8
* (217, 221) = 91.57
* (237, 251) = 83.89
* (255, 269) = 75.85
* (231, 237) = 85.46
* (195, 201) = 90.69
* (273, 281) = 78.24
